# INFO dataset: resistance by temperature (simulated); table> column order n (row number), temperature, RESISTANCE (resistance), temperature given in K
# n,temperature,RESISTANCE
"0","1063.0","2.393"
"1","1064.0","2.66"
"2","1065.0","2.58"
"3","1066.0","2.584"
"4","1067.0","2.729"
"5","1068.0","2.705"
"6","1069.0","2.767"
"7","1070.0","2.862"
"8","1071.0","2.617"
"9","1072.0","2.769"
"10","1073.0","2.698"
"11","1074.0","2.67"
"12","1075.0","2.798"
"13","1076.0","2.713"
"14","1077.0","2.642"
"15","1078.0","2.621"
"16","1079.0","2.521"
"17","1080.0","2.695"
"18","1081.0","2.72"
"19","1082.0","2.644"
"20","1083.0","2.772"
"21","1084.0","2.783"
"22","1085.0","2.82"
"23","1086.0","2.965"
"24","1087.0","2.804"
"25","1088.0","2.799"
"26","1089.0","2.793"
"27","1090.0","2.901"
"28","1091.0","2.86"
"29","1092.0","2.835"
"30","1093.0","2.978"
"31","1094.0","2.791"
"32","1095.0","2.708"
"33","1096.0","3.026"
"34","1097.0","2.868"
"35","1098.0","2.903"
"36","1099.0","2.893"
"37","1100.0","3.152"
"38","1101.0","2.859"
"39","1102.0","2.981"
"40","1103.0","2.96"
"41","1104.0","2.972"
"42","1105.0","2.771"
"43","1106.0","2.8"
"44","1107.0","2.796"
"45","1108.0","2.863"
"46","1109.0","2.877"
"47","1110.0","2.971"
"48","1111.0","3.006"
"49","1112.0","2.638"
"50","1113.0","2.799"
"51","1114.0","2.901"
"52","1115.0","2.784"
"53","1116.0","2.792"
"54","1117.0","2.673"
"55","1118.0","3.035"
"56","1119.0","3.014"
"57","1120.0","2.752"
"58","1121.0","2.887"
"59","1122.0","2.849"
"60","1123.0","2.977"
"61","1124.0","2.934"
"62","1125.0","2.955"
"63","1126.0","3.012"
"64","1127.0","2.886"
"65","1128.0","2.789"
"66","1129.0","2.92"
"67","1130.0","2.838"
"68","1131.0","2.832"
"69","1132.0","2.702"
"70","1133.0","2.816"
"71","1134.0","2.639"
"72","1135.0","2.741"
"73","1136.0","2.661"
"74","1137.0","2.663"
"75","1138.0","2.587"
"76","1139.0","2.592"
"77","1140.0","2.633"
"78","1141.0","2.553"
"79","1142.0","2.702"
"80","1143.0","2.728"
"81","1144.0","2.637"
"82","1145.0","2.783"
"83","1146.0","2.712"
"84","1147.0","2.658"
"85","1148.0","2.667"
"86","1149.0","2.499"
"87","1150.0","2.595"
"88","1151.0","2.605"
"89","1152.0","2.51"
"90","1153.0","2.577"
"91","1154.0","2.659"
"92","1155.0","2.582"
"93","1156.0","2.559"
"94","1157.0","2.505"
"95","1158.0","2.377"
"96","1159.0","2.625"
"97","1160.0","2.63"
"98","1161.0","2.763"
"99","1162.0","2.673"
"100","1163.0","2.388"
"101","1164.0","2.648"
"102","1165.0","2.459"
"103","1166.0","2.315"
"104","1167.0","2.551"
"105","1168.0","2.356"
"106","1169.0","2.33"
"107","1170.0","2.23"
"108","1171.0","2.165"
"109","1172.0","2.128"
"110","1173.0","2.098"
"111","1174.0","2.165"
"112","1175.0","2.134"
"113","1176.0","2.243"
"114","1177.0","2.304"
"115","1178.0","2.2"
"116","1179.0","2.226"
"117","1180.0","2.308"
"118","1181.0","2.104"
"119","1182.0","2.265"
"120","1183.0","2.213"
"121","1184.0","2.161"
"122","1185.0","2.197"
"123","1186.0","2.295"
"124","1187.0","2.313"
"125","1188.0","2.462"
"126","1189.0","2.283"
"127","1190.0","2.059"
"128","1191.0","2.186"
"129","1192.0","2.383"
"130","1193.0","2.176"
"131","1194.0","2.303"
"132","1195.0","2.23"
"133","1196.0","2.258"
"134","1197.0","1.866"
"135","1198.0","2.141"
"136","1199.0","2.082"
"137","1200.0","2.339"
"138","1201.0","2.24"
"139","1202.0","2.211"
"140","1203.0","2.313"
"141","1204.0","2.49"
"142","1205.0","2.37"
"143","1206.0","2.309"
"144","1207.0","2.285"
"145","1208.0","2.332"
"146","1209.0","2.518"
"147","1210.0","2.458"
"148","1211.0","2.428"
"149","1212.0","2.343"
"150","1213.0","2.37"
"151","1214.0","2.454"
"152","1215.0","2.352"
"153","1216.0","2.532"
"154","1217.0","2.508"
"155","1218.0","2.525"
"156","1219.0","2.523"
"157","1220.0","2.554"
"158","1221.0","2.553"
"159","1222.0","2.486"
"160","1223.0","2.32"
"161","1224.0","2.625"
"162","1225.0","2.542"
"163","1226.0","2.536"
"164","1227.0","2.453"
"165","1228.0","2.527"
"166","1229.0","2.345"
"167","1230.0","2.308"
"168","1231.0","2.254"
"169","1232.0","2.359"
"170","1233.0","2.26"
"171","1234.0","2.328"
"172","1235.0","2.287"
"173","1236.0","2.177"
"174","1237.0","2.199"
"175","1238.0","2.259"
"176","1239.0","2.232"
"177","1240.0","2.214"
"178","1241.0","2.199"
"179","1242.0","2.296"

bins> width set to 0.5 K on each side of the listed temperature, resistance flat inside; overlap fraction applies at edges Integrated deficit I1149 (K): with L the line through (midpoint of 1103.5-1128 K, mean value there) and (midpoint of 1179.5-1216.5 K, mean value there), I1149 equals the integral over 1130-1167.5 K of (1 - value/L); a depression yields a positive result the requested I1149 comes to 0.2 K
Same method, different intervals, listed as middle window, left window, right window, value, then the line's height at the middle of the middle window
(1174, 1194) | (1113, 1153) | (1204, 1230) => 2.58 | 2.57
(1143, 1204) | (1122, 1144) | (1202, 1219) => 5.05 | 2.58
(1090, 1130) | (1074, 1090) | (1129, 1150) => -2.49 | 2.71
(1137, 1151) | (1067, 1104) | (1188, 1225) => -0.31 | 2.58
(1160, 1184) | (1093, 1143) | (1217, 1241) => 2.72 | 2.61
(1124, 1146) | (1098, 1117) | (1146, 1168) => -0.39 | 2.7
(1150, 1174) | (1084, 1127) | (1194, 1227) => 1.36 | 2.61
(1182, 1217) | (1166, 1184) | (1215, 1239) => 0.33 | 2.32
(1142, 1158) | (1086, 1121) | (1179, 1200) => -0.61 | 2.52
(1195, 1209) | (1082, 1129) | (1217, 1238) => 1.37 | 2.5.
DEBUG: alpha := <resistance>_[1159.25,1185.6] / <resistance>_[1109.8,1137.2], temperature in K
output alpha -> 0.82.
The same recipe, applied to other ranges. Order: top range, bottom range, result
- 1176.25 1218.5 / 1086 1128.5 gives 0.80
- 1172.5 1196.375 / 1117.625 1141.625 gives 0.80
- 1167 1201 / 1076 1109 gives 0.79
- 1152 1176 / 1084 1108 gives 0.84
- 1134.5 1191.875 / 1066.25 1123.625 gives 0.87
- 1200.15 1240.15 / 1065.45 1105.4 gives 0.85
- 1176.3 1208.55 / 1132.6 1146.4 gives 0.84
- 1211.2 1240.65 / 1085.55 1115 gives 0.83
